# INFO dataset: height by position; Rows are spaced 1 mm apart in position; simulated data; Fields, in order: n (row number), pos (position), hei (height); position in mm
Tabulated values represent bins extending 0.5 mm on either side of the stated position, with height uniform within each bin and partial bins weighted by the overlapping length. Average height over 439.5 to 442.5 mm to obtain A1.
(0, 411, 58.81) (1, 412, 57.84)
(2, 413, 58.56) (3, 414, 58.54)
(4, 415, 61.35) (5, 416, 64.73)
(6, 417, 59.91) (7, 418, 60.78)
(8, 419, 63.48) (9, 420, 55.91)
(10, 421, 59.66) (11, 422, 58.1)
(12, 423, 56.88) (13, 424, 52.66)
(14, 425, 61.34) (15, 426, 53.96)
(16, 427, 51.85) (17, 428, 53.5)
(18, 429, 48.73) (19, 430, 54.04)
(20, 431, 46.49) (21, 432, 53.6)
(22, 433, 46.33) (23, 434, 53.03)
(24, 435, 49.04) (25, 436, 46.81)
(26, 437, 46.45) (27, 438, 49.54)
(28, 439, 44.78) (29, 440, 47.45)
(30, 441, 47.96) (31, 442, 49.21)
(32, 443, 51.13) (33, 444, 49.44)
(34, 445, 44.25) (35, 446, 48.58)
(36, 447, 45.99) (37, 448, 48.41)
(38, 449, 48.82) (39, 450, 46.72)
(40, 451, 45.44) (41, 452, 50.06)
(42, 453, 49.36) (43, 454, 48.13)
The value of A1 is 48.2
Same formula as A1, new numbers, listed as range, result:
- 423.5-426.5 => 56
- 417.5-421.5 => 60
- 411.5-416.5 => 60.2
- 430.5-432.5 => 50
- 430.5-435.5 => 49.7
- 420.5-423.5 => 58.2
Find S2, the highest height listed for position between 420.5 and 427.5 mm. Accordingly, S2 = 61.34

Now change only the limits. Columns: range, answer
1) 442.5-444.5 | 51.13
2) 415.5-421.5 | 64.73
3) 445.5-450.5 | 48.82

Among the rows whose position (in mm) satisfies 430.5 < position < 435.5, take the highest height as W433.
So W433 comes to 53.6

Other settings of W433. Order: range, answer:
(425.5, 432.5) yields 54.04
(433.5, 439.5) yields 53.03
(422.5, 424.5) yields 56.88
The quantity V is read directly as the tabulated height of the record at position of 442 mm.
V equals 49.21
